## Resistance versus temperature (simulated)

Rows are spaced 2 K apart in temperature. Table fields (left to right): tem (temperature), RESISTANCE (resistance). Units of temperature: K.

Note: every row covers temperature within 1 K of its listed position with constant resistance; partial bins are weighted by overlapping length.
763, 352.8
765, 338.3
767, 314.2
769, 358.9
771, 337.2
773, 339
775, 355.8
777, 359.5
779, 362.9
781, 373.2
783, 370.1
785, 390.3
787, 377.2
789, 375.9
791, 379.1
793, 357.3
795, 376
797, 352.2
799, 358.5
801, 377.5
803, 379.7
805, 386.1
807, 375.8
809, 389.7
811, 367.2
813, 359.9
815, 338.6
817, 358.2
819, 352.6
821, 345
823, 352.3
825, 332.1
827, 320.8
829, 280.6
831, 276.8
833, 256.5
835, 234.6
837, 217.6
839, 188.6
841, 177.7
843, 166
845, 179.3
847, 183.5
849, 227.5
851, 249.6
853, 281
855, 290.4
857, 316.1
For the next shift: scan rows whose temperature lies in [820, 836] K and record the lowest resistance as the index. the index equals 234.6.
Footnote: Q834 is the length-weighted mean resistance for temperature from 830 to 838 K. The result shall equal 246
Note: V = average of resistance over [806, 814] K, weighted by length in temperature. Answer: 373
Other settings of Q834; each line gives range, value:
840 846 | 174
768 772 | 348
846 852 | 220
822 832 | 313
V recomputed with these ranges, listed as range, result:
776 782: 365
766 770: 337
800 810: 382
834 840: 214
